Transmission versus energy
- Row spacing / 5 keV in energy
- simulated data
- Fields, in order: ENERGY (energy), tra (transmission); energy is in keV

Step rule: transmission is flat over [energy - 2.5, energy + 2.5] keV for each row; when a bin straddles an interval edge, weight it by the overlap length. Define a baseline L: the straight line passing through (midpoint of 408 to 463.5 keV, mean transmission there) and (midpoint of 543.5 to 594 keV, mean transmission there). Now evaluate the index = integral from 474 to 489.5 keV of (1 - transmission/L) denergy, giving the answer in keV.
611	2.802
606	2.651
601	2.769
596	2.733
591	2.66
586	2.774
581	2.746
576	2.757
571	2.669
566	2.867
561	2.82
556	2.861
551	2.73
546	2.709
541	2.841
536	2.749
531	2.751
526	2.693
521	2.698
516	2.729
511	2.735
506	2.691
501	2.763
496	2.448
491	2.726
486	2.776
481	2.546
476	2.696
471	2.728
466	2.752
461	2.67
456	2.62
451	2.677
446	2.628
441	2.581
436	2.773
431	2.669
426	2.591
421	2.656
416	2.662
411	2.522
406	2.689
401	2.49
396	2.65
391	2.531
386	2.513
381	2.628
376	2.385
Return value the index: 0.0 keV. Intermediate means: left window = 2.64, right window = 2.76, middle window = 2.68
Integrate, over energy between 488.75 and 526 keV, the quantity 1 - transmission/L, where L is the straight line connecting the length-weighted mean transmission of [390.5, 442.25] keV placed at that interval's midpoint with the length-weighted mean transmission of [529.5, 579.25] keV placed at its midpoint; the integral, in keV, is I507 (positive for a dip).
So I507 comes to 0.54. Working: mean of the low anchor 2.62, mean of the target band 2.68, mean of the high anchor 2.78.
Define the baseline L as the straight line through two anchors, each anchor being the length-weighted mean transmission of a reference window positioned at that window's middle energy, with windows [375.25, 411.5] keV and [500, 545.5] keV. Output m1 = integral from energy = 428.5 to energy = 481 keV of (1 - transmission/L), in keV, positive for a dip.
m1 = -0.6 keV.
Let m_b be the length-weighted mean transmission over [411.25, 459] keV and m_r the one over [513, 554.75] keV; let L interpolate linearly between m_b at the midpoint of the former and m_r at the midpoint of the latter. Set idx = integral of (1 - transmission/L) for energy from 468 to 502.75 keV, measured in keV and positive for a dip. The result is 0.3 keV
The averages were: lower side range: 2.64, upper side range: 2.74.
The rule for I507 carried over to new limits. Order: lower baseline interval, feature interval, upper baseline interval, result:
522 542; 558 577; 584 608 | -0.4 keV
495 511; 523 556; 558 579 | -0.3 keV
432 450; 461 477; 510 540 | -0.2 keV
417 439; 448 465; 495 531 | 0.1 keV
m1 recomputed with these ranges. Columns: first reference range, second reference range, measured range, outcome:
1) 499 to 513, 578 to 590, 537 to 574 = -0.58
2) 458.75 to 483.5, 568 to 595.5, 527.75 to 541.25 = -0.30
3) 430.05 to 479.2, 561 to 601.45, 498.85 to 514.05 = -0.12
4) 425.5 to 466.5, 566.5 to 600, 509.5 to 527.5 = -0.09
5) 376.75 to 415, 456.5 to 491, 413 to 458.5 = -0.30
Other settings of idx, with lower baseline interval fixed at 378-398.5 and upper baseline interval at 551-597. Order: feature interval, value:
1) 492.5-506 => 0.3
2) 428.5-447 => -0.3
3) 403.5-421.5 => -0.2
